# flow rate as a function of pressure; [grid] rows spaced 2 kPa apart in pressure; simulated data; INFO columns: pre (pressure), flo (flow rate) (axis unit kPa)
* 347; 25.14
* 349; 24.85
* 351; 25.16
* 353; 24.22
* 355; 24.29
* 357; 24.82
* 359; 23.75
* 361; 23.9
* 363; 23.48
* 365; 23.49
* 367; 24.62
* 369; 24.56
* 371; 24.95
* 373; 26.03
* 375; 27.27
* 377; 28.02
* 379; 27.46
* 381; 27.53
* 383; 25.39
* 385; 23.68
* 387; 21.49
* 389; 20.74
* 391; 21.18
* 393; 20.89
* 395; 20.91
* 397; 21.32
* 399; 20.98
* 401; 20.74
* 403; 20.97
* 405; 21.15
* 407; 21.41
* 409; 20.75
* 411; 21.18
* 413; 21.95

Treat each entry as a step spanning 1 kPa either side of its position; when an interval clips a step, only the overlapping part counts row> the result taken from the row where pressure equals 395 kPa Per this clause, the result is 20.91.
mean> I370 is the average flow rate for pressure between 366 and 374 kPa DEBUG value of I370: 25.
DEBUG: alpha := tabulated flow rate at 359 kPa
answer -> 23.75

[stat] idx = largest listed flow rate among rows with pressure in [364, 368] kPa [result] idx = 24.62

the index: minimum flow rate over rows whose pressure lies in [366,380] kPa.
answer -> 24.56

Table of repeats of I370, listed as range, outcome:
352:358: 24.4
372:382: 27.3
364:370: 24.2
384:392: 21.8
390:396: 21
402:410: 21.1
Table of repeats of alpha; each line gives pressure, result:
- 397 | 21.32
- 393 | 20.89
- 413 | 21.95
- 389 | 20.74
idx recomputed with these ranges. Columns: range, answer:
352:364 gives 24.82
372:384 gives 28.02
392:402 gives 21.32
